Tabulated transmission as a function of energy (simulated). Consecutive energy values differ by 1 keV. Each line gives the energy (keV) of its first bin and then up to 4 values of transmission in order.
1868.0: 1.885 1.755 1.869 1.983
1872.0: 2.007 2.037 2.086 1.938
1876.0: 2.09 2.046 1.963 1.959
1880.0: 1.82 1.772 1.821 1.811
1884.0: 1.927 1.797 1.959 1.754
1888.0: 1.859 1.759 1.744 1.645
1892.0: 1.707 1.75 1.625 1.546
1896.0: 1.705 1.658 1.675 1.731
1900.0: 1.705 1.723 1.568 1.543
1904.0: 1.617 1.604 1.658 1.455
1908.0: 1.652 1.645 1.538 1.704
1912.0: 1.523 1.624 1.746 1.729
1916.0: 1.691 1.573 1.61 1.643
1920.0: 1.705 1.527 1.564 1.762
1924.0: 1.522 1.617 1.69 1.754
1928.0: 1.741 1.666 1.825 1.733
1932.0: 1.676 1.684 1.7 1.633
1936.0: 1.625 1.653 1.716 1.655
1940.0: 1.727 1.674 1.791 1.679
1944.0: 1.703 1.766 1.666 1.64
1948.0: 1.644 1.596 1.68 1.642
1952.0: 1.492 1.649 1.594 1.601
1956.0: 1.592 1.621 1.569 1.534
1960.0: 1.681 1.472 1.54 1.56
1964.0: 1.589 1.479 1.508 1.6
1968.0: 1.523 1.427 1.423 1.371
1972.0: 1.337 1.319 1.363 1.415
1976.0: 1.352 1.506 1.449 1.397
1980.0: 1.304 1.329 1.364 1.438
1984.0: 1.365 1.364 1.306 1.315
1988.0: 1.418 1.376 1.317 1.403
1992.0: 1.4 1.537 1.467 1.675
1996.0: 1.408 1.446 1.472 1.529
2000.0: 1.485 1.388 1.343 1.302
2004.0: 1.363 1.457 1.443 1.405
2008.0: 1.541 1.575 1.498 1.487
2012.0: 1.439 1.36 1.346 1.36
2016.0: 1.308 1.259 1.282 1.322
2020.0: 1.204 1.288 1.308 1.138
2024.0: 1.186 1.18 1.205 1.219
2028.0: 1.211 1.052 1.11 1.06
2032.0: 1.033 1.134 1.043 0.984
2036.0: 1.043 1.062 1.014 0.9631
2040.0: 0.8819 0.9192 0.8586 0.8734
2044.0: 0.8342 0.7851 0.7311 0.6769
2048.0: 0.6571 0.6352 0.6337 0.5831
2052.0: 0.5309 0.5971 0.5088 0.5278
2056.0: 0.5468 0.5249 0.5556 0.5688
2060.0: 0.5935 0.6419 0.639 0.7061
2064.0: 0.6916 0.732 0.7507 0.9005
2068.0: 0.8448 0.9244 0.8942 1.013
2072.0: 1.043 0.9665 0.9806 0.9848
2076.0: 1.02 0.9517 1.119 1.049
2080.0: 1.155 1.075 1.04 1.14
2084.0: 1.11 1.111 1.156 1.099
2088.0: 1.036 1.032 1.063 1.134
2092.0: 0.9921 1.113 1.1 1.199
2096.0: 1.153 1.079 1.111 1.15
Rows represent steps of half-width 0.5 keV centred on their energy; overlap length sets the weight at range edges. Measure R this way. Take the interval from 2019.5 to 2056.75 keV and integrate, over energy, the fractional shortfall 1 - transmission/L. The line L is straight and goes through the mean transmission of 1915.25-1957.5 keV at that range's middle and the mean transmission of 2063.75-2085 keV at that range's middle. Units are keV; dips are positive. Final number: 7.8 keV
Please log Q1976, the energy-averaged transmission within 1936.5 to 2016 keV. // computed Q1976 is 1.5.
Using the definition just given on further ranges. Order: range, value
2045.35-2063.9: 0.607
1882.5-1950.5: 1.68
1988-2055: 1.17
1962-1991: 1.41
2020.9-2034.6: 1.15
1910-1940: 1.66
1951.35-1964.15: 1.58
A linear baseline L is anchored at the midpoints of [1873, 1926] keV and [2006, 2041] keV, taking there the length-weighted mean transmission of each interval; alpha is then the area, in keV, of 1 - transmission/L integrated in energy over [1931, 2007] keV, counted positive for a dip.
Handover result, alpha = -3.88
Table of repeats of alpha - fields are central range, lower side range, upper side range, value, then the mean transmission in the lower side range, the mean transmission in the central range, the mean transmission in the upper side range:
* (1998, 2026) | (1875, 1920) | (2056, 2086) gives -4.55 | 1.72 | 1.36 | 0.886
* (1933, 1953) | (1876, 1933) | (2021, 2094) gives -2.11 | 1.71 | 1.67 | 0.922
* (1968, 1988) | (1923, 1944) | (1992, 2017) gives 1.98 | 1.69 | 1.38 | 1.44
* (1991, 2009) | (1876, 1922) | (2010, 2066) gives -4.61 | 1.71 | 1.45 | 0.949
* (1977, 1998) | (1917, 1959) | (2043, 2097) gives -0.74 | 1.66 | 1.41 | 0.871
